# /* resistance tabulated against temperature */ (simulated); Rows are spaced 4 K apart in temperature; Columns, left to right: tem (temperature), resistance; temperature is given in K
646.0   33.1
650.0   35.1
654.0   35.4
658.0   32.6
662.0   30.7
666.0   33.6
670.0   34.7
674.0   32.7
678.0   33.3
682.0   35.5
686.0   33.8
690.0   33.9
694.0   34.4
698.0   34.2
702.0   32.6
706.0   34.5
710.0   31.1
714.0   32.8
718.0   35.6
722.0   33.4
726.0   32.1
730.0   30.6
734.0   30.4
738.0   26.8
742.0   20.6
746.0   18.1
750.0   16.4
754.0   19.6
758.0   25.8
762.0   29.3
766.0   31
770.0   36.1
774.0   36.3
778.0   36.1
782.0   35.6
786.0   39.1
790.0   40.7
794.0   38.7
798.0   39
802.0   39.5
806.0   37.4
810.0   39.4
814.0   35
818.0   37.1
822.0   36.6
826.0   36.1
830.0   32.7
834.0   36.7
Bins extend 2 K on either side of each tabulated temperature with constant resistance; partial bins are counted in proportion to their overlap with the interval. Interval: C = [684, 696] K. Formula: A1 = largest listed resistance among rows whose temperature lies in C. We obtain 34.4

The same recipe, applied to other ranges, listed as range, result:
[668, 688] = 35.5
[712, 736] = 35.6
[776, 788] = 39.1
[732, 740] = 30.4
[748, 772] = 36.1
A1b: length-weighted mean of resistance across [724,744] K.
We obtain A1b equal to 28.1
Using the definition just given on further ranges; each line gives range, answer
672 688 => 33.8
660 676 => 32.9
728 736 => 30.5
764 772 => 33.5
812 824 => 36.2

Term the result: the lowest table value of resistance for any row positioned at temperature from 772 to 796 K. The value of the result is 35.6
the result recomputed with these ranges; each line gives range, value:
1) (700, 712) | 31.1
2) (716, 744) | 20.6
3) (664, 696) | 32.7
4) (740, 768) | 16.4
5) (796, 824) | 35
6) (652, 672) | 30.7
